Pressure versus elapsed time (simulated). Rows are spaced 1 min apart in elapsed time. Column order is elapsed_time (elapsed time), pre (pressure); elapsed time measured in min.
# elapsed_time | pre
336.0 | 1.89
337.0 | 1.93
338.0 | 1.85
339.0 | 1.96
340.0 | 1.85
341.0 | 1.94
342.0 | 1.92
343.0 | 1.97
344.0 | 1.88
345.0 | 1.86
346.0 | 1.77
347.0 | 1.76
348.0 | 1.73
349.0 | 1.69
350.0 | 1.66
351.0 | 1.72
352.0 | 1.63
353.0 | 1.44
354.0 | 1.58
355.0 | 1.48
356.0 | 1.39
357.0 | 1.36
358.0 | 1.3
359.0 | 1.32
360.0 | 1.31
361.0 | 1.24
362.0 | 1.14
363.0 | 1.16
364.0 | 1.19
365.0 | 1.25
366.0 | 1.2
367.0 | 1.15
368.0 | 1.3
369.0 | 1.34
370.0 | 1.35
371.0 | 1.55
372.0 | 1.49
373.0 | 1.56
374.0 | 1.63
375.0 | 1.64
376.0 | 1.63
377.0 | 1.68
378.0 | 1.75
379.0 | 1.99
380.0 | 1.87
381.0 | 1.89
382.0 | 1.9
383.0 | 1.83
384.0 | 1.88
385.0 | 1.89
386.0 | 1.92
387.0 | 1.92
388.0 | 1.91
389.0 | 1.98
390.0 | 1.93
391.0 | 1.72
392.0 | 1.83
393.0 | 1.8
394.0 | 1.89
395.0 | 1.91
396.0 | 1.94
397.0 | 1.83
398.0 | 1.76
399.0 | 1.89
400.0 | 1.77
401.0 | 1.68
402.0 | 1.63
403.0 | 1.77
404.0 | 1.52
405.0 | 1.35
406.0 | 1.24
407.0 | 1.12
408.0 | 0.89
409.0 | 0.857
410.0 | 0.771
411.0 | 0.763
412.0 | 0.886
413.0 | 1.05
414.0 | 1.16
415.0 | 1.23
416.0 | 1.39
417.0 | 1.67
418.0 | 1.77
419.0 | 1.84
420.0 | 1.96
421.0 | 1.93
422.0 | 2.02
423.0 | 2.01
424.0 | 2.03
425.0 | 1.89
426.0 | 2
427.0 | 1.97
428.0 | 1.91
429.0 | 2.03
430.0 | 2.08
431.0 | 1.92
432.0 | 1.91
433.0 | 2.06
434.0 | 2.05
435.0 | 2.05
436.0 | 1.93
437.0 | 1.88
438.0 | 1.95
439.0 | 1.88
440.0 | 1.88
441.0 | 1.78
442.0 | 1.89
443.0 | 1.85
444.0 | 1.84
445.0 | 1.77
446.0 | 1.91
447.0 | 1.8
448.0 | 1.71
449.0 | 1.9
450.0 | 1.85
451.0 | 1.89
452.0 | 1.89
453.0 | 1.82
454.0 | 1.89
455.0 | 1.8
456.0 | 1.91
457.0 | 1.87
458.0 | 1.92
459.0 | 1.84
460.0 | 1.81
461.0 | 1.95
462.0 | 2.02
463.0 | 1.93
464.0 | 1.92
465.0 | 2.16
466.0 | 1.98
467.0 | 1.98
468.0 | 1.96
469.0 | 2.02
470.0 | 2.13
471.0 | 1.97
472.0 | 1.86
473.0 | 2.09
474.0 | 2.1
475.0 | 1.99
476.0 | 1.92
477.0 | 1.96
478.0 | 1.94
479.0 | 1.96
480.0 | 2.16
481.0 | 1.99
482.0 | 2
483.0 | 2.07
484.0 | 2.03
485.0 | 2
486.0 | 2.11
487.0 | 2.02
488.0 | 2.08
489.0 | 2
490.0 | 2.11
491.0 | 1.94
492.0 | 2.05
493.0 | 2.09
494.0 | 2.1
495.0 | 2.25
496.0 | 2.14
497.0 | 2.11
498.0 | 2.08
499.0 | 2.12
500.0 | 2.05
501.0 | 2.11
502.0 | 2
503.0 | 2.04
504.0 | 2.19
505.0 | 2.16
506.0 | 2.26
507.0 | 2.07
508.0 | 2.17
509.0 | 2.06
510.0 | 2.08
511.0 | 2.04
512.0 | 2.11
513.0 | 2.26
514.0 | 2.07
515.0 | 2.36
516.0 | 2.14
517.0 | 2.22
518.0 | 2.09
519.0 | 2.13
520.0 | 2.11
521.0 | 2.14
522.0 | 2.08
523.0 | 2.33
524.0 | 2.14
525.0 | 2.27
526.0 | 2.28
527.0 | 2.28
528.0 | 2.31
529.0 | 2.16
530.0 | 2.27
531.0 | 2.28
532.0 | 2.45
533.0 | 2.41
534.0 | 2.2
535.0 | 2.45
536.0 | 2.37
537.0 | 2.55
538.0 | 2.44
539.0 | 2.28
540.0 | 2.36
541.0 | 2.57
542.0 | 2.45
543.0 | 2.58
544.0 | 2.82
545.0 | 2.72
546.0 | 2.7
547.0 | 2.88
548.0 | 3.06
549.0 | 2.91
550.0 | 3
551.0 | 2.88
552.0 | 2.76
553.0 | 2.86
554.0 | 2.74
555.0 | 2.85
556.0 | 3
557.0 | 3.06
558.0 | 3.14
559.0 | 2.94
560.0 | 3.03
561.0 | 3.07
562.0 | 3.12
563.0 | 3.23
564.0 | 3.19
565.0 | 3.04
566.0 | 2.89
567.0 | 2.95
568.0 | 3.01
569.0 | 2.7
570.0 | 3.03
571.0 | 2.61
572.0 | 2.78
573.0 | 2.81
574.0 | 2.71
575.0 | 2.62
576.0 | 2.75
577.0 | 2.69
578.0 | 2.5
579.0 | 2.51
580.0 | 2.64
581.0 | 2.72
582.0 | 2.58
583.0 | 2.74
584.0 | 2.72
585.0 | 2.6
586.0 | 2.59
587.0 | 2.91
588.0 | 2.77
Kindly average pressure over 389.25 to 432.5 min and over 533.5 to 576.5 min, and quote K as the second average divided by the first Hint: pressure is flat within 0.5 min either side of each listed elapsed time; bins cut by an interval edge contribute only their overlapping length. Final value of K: 1.70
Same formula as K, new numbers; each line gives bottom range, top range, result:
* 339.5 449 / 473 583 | 1.45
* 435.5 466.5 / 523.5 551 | 1.32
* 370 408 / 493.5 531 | 1.25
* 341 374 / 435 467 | 1.26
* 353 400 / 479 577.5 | 1.50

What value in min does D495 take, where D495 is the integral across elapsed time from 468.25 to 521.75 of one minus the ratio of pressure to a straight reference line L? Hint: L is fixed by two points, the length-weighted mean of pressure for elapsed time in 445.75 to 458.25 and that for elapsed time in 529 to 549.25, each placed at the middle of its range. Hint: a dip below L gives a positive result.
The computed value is 2.5 min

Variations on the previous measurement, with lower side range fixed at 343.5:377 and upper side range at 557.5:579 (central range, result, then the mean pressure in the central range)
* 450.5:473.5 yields 2.4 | 1.94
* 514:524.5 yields 1.6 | 2.17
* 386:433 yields 3.7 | 1.67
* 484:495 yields 1.4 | 2.06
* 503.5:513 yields 1.3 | 2.13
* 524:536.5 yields 1.5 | 2.3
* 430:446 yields 0.7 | 1.91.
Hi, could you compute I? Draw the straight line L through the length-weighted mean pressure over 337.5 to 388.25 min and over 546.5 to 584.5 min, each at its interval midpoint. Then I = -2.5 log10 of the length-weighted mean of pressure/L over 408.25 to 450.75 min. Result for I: 0.17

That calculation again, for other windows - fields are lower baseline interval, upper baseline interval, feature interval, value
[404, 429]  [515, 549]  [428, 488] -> -0.078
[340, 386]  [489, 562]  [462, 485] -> 0.066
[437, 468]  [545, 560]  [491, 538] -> 0.153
